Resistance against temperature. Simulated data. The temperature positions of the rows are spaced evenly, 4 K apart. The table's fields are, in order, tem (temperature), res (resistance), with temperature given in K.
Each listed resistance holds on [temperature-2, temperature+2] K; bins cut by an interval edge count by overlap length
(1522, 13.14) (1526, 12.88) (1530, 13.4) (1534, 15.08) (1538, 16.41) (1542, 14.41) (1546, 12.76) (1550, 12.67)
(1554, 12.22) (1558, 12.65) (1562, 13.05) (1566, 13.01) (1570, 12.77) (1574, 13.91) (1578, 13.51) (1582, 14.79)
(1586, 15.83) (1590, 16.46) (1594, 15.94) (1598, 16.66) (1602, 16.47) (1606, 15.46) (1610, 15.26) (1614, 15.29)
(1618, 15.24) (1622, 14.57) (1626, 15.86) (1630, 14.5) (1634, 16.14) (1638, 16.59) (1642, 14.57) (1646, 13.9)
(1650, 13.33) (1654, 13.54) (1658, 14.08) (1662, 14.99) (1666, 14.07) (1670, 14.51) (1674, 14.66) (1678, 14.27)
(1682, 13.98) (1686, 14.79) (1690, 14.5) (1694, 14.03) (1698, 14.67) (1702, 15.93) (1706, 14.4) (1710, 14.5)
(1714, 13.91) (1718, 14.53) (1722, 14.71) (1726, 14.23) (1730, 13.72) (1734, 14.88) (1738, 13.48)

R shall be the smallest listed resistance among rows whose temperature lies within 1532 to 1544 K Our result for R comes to 14.41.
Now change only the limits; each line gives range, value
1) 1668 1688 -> 13.98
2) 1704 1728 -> 13.91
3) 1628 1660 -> 13.33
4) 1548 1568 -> 12.22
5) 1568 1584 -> 12.77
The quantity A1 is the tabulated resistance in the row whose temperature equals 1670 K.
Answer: 14.51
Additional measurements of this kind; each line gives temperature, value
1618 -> 15.24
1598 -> 16.66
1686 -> 14.79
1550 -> 12.67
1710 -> 14.5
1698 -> 14.67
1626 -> 15.86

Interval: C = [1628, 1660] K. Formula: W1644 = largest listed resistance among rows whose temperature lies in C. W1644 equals 16.59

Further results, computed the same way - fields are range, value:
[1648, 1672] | 14.99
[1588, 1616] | 16.66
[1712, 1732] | 14.71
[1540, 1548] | 14.41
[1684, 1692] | 14.79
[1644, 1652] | 13.9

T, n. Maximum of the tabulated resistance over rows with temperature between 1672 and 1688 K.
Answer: 14.79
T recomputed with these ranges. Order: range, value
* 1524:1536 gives 15.08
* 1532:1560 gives 16.41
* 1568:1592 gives 16.46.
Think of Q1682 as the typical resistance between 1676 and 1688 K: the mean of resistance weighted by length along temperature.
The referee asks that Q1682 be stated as 14.3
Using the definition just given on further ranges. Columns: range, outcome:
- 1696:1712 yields 14.9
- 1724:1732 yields 14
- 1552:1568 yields 12.7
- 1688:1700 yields 14.4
